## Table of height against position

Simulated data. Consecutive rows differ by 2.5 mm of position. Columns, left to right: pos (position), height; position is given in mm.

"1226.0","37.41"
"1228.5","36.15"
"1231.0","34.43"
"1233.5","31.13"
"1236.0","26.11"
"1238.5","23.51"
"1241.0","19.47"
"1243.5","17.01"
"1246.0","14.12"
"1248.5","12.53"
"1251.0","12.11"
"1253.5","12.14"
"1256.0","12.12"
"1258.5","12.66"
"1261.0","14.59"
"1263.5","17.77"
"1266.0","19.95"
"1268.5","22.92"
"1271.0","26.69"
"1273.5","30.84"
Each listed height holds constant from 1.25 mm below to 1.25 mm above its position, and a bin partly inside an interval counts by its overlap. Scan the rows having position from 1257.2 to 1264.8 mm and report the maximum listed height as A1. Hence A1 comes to 17.77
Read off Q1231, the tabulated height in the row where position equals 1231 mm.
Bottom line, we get 34.43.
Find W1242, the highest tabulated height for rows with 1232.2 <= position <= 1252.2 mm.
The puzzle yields 31.13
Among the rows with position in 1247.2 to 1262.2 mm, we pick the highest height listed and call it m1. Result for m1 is 14.59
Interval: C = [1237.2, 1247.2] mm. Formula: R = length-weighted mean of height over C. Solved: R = 18.6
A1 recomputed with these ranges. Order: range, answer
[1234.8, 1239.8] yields 26.11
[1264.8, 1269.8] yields 22.92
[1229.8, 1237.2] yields 34.43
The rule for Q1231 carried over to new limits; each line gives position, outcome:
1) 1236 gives 26.11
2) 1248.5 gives 12.53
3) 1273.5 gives 30.84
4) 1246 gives 14.12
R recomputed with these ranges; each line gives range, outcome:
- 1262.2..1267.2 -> 18.8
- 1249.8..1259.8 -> 12.3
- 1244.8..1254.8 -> 12.7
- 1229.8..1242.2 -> 26.9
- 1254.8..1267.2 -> 15.4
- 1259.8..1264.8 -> 16.2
